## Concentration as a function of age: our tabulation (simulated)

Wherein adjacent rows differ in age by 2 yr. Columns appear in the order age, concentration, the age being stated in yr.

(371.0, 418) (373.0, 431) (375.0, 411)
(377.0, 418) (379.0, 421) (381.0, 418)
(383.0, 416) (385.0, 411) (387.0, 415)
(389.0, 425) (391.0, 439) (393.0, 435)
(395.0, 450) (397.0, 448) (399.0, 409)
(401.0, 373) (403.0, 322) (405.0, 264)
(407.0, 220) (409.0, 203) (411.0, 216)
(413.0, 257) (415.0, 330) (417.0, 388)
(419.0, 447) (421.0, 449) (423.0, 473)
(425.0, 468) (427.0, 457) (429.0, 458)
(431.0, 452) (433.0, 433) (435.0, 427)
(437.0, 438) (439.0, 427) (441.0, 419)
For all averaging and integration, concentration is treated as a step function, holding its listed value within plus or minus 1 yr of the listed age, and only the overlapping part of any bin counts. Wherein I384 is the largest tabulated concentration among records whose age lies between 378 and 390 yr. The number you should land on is 425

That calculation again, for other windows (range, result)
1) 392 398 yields 450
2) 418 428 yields 473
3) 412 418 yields 388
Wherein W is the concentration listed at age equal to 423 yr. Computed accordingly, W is 473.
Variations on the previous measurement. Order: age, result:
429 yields 458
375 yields 411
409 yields 203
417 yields 388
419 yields 447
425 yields 468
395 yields 450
